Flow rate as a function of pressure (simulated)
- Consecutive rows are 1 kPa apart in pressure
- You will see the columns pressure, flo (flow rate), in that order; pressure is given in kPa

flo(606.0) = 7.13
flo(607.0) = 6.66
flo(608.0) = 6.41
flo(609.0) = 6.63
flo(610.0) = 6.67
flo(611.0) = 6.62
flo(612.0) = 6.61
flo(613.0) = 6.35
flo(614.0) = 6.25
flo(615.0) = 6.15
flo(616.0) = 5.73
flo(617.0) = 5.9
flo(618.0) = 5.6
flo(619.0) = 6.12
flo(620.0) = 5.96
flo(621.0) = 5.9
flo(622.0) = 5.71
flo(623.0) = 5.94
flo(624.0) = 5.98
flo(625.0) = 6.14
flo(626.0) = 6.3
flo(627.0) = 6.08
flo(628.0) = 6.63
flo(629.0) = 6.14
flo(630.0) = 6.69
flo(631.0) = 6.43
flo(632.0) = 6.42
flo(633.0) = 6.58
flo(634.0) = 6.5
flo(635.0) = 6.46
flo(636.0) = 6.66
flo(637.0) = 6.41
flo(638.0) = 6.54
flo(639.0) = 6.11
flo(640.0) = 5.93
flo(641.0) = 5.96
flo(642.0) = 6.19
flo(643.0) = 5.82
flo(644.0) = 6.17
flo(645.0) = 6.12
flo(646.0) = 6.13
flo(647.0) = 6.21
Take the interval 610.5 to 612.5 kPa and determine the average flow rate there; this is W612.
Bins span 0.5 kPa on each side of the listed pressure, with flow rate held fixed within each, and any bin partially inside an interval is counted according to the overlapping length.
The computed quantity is 6.62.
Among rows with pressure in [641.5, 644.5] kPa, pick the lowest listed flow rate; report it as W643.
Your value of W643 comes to 5.82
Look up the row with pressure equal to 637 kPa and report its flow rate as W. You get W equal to 6.41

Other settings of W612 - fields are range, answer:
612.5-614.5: 6.3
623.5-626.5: 6.14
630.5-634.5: 6.48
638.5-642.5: 6.05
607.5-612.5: 6.59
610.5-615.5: 6.4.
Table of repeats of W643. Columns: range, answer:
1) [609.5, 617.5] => 5.73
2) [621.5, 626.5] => 5.71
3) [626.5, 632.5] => 6.08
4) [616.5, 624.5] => 5.6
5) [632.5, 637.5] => 6.41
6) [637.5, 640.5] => 5.93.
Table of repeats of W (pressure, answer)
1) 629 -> 6.14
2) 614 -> 6.25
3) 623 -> 5.94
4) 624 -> 5.98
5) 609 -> 6.63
